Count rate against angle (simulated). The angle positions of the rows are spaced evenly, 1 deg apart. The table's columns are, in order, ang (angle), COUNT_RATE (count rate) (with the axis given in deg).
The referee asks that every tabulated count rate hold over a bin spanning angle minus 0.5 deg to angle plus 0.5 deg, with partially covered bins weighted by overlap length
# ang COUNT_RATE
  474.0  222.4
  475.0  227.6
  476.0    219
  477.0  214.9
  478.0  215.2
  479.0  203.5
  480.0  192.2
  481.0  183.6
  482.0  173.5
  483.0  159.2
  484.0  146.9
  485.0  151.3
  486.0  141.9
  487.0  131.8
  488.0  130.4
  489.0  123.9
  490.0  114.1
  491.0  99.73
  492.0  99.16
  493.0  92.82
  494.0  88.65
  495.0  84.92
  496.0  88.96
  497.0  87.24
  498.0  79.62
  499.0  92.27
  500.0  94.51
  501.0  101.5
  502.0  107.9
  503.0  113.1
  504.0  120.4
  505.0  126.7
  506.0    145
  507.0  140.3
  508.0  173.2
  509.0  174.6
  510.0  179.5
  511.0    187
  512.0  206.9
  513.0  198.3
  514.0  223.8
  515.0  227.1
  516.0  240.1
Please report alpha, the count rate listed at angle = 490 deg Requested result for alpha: 114.1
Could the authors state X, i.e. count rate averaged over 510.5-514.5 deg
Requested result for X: 204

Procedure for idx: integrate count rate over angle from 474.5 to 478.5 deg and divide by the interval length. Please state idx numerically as 219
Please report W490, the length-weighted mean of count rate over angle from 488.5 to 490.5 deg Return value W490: 119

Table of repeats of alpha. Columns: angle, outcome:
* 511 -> 187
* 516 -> 240.1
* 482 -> 173.5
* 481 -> 183.6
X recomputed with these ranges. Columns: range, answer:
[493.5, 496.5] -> 87.5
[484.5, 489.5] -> 136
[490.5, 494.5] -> 95.1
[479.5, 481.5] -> 188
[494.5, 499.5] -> 86.6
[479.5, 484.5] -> 171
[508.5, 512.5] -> 187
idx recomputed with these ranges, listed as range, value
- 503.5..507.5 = 133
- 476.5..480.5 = 206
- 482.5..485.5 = 152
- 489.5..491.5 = 107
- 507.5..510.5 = 176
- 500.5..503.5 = 108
